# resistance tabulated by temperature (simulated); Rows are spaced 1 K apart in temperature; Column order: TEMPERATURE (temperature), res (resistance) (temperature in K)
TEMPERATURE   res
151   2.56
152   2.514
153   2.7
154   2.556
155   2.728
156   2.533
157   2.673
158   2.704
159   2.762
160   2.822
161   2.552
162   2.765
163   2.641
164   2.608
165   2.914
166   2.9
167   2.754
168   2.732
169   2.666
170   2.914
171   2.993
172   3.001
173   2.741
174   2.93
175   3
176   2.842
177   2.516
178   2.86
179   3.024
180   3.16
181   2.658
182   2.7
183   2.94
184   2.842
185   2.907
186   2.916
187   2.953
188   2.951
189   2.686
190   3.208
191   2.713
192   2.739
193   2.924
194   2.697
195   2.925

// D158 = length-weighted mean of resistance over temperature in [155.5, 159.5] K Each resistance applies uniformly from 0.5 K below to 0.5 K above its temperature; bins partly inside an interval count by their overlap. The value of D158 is 2.67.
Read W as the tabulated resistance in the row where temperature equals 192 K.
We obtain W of 2.739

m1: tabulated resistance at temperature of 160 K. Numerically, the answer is 2.822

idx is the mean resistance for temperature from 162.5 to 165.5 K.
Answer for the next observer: 2.72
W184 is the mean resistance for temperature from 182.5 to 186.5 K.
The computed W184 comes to 2.9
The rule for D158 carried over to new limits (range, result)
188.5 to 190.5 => 2.95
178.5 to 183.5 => 2.9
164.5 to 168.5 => 2.83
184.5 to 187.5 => 2.93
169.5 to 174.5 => 2.92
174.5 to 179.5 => 2.85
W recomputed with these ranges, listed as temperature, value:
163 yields 2.641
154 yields 2.556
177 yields 2.516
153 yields 2.7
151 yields 2.56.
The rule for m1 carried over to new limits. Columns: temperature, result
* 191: 2.713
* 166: 2.9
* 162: 2.765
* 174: 2.93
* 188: 2.951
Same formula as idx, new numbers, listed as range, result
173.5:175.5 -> 2.96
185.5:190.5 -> 2.94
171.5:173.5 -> 2.87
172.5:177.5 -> 2.81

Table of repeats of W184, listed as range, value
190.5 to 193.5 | 2.79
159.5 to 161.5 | 2.69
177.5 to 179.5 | 2.94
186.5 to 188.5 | 2.95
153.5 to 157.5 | 2.62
